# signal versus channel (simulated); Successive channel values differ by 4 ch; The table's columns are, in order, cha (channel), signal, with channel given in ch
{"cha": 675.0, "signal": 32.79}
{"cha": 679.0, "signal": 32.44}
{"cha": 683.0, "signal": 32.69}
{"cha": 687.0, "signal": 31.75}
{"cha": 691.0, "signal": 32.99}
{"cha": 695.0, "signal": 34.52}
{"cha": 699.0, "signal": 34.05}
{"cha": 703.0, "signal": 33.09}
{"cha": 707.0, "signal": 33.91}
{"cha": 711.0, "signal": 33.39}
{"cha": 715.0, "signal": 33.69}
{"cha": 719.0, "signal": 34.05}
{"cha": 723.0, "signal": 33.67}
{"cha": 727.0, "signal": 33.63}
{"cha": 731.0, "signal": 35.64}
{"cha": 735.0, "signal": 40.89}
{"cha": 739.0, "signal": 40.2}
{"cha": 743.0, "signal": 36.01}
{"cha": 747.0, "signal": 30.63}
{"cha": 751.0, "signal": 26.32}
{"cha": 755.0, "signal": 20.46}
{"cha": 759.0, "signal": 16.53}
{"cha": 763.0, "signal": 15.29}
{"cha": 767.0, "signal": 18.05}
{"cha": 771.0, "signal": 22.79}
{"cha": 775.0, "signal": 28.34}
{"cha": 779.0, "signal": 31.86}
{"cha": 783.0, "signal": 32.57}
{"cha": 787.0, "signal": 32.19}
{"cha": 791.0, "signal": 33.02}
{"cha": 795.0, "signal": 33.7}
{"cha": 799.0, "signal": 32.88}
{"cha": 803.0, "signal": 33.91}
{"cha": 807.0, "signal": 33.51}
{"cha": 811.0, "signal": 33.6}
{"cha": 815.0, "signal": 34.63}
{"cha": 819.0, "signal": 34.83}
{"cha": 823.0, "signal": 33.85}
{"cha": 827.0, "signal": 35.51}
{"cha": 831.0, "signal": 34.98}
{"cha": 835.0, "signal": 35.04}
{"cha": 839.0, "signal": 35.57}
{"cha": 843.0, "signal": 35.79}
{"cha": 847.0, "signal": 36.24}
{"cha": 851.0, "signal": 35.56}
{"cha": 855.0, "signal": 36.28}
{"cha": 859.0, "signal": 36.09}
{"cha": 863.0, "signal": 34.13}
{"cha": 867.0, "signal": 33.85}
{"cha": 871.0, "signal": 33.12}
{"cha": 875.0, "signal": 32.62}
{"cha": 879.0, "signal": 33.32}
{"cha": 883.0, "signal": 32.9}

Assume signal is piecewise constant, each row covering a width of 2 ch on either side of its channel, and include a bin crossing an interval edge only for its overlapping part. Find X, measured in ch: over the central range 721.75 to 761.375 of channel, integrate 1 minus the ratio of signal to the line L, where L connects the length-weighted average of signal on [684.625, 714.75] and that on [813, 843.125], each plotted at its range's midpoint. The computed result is 3.1 ch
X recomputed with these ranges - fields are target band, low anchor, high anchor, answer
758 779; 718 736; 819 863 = 8.2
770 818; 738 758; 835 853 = 0.5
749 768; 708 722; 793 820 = 8.1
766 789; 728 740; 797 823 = 4.9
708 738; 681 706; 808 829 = -1.5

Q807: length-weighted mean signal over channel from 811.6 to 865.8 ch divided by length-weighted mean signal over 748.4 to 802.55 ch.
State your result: 1.3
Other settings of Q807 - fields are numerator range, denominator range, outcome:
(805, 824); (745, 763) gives 1.51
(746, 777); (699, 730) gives 0.65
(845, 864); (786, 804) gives 1.08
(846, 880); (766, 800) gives 1.16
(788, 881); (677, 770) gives 1.11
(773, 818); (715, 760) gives 1.02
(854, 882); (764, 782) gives 1.36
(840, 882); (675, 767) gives 1.11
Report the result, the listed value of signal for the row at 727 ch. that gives 33.63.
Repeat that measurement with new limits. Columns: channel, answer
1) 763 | 15.29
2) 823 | 33.85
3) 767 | 18.05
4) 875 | 32.62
